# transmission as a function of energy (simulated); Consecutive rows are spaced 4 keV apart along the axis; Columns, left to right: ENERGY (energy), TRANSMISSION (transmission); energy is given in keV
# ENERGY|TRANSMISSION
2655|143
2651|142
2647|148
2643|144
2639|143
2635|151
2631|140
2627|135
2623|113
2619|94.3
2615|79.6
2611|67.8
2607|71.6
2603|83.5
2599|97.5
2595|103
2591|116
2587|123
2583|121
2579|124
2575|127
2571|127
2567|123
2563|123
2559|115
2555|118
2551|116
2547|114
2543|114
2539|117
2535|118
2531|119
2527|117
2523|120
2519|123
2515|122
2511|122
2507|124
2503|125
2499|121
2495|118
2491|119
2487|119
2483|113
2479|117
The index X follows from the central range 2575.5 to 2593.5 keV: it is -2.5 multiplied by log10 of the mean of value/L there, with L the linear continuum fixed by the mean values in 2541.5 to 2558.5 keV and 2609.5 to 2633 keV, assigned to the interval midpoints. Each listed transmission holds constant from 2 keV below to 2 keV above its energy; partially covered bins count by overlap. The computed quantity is -0.10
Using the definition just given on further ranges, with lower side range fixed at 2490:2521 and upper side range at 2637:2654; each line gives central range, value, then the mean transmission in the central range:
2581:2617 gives 0.38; 95.9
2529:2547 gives 0.09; 117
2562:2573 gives 0.06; 124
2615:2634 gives 0.19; 118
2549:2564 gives 0.11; 118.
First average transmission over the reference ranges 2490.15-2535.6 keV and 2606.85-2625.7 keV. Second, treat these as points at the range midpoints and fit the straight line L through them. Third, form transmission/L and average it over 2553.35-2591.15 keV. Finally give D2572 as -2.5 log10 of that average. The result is -0.19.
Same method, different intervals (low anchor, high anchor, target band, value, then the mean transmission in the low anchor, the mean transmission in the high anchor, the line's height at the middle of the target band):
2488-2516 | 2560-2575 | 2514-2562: 0.046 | 121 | 124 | 123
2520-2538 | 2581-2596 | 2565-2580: -0.073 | 119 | 117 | 117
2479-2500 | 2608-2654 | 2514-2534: -0.009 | 118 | 123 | 119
